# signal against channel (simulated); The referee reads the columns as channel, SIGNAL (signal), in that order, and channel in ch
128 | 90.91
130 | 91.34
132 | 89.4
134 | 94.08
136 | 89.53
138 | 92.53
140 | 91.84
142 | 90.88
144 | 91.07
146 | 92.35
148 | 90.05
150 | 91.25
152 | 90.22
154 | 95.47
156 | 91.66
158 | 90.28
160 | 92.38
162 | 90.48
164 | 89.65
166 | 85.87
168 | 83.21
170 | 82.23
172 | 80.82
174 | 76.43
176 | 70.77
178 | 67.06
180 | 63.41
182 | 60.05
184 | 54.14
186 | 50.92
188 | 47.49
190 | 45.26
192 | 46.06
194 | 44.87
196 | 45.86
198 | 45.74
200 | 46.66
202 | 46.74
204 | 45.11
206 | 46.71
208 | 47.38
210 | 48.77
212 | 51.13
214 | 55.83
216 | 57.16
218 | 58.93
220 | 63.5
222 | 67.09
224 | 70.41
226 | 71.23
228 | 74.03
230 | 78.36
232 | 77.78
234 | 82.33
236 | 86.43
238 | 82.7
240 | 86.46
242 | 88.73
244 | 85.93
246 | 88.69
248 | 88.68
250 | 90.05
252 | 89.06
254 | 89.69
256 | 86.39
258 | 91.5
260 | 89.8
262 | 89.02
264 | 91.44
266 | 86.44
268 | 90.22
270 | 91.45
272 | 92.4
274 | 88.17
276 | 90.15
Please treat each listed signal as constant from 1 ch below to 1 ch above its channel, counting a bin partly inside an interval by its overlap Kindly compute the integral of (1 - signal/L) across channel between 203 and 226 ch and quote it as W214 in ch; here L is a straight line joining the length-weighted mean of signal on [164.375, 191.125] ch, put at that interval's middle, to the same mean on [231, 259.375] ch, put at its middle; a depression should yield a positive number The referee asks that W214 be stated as 6.4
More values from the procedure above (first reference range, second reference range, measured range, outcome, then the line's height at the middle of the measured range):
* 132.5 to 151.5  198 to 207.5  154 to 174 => -3.2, 75.1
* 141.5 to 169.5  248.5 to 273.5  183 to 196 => 6.1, 90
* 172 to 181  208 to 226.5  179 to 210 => 7.9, 65.7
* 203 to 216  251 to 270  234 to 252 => -2.7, 75.8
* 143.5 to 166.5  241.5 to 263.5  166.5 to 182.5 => 3.0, 90.6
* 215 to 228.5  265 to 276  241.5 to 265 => -2.3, 81.3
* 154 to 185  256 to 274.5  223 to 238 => 1.5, 86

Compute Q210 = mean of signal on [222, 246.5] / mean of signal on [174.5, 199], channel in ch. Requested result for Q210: 1.49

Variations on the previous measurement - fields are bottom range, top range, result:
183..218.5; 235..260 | 1.79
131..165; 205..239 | 0.72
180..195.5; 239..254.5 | 1.75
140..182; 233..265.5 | 1.04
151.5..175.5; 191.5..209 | 0.53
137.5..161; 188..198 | 0.50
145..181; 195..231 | 0.67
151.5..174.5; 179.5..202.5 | 0.57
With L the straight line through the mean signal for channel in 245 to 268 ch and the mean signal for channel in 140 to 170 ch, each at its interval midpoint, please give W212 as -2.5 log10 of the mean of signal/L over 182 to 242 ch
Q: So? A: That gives 0.44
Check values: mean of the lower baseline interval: 90.1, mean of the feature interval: 60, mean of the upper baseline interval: 89.2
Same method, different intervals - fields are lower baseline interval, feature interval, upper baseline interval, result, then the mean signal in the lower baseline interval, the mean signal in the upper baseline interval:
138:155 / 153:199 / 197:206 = -0.02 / 91.7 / 46.1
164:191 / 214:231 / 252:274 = 0.19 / 67.6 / 89.7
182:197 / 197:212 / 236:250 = 0.25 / 48.6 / 87.1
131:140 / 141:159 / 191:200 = -0.14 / 91.4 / 45.7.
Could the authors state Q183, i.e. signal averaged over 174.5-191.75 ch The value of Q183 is 57.4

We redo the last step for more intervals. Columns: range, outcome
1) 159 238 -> 64.3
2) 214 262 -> 79.9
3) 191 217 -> 48.3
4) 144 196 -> 74.6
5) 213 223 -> 60.5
